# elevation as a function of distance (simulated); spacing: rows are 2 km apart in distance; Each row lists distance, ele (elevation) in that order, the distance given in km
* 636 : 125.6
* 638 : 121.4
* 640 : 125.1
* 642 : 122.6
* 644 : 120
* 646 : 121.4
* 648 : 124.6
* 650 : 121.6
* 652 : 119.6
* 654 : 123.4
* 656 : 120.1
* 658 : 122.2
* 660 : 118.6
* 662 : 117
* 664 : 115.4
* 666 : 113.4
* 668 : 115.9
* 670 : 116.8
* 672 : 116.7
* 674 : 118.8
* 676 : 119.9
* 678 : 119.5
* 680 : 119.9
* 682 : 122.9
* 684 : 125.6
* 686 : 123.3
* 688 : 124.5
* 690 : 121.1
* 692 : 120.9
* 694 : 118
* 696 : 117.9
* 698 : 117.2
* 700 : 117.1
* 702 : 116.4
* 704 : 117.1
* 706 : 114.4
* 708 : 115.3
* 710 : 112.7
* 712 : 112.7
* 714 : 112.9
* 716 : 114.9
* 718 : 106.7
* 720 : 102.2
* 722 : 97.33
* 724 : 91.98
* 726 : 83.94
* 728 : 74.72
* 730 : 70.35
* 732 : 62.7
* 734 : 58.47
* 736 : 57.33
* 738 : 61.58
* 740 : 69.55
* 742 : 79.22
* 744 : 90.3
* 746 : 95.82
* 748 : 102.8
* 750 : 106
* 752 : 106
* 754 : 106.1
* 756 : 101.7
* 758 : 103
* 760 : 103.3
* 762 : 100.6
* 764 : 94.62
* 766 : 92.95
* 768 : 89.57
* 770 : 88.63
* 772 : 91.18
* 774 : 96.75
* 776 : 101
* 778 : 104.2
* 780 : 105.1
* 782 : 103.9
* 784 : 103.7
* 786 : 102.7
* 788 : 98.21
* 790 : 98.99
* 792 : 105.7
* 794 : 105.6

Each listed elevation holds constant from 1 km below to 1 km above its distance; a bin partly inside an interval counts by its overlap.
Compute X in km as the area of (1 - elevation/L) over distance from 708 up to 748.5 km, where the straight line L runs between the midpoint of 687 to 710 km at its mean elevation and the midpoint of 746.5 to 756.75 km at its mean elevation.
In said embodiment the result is 8.12 km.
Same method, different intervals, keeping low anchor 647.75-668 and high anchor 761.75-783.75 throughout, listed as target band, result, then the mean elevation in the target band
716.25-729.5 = 1.69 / 93.2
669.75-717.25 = -2.43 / 118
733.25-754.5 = 3.70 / 84.6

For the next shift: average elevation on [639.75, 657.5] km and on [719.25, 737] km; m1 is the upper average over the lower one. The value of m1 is 0.63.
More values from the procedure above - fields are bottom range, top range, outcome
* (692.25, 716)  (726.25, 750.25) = 0.66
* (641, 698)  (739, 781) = 0.80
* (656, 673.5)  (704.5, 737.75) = 0.79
